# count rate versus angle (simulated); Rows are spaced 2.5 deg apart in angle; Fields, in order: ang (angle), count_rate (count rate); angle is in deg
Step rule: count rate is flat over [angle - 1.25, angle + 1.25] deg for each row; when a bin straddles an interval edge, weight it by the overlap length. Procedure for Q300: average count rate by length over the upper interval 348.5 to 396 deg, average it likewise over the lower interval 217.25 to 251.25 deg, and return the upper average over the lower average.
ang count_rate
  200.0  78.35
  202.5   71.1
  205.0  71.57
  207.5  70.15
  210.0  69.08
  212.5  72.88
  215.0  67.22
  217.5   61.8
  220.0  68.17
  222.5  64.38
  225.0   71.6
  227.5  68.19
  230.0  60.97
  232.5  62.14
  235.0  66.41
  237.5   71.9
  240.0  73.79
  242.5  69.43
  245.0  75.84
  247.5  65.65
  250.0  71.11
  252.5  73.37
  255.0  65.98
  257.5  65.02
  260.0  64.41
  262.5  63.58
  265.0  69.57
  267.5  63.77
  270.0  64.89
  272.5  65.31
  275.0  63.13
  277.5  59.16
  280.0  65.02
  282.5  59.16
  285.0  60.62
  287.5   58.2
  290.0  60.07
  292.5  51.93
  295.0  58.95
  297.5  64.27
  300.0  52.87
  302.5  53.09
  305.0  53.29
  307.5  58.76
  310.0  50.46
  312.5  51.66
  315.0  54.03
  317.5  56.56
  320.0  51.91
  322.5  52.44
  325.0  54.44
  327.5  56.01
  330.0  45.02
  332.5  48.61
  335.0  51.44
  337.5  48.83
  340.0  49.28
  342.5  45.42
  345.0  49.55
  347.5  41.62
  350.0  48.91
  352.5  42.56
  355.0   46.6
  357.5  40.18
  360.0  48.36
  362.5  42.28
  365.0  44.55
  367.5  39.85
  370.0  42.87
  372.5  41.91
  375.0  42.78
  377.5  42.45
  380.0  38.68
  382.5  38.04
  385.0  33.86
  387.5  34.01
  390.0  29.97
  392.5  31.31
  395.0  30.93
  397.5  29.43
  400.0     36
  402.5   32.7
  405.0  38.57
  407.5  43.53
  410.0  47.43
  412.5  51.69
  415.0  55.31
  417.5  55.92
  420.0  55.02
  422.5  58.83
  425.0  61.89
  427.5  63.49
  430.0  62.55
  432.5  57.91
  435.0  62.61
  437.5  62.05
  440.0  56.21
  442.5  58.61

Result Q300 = 0.59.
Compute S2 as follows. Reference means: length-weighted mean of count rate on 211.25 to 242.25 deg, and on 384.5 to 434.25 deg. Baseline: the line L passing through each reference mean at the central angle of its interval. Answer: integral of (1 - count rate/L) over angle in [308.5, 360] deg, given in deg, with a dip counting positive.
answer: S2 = 5.20 deg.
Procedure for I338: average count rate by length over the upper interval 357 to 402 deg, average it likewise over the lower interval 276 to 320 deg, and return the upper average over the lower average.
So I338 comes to 0.67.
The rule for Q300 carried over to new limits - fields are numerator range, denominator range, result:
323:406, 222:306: 0.66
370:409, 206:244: 0.54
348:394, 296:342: 0.77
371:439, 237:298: 0.71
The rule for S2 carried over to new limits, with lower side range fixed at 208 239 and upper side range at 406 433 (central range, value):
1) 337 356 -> 4.2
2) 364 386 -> 6.7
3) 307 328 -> 2.7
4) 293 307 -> 1.4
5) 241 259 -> -1.1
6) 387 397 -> 4.5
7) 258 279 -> 0.1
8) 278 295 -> 1.2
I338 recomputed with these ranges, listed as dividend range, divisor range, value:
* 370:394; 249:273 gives 0.56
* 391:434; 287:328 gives 0.87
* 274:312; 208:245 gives 0.85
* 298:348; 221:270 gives 0.76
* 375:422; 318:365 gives 0.85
